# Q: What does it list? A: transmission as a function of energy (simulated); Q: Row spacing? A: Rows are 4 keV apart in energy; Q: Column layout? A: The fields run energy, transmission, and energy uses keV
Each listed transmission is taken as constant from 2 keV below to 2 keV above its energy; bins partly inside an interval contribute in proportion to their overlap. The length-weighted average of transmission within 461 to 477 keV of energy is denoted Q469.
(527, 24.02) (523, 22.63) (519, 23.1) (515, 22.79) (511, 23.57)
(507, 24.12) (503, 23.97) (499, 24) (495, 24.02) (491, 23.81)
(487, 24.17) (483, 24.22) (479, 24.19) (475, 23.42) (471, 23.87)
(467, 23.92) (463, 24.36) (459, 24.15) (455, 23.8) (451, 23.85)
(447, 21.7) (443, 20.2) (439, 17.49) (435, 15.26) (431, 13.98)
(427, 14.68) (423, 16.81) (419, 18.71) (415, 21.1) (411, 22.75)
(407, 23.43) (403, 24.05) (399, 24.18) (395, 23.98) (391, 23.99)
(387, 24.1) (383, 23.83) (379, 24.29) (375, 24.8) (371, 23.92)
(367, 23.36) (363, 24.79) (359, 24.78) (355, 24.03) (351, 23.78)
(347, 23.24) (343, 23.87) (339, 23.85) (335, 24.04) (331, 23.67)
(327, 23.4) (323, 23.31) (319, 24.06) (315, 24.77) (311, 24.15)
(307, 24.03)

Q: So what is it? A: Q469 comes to 23.9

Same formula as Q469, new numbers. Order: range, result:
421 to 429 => 15.7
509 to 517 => 23.2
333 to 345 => 23.9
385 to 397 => 24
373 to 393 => 24.2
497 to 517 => 23.7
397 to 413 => 23.6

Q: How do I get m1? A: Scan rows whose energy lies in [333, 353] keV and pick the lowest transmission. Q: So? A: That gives 23.24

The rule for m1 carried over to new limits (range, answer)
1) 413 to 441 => 13.98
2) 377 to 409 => 23.43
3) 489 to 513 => 23.57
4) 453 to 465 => 23.8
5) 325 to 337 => 23.4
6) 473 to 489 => 23.42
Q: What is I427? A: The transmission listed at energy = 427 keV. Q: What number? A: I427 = 14.68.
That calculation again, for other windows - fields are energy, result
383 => 23.83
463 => 24.36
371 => 23.92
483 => 24.22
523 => 22.63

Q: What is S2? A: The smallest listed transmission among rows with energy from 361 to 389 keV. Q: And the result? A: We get 23.36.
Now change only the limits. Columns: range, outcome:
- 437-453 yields 17.49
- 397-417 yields 21.1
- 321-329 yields 23.31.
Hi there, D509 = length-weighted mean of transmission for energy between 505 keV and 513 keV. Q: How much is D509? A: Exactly 23.8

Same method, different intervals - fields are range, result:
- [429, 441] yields 15.6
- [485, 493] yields 24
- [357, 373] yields 24.2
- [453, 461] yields 24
